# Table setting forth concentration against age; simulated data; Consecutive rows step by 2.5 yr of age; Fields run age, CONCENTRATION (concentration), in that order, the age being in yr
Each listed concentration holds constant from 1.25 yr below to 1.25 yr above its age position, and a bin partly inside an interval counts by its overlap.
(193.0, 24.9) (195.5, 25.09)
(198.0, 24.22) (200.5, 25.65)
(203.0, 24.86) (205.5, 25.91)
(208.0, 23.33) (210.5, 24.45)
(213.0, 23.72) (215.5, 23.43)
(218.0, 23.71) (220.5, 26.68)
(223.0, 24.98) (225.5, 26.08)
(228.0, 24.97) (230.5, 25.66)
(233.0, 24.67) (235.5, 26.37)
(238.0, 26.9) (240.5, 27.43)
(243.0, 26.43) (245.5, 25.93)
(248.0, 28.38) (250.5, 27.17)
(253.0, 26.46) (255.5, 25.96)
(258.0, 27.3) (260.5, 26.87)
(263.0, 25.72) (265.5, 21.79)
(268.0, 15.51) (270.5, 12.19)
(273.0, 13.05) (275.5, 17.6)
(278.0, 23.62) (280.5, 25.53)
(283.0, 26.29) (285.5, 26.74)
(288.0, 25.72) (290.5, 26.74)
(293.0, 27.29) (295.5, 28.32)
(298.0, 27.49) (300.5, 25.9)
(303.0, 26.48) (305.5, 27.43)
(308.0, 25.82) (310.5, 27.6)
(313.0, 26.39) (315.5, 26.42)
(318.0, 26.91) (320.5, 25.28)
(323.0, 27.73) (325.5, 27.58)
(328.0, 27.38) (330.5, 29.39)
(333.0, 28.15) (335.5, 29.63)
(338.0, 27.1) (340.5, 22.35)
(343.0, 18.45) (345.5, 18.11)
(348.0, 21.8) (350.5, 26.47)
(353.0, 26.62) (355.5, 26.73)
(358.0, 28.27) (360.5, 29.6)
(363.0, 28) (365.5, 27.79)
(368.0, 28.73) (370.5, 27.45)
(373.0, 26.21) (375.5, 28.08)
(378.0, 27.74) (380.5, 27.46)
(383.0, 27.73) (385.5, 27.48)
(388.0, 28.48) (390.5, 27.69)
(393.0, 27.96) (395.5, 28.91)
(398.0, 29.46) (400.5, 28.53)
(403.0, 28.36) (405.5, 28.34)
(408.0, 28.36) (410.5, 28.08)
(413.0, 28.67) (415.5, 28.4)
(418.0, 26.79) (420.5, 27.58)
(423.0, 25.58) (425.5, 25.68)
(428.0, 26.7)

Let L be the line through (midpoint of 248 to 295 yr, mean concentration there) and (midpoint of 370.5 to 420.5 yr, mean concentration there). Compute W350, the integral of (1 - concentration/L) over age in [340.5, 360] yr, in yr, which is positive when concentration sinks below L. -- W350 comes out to 1.9 yr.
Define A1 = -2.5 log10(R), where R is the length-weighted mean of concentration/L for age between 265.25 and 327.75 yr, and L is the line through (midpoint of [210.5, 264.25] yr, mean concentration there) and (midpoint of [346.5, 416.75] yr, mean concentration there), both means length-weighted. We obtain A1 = 0.091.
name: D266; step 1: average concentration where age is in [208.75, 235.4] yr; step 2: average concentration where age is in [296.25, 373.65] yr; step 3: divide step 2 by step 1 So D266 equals 1.06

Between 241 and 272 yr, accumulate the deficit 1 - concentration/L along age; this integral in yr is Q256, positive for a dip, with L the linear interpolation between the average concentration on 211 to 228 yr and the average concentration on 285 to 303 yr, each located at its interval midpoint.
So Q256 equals 2.0 yr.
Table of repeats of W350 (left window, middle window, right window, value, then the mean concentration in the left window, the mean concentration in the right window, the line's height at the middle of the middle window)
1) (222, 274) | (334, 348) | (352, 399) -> 2.0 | 24.3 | 27.9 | 26.9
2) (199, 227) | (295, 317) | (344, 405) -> -0.5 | 24.8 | 27.2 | 26.2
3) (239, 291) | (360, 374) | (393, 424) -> -0.5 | 23.9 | 28.1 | 26.9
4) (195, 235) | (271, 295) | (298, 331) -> 2.6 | 24.9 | 26.9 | 26.3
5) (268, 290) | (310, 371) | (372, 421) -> -4.0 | 21.2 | 28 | 24.8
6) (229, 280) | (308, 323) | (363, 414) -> -0.5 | 23.8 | 28.1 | 25.7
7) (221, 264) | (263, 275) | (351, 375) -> 4.4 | 26.3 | 27.7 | 26.6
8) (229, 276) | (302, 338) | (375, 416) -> -1.9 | 23.9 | 28.2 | 25.9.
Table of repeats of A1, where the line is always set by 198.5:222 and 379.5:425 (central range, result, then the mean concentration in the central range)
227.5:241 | -0.04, 26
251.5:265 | -0.03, 26.2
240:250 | -0.07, 27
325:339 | -0.06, 28.3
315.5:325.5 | -0.01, 26.7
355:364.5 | -0.04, 28.3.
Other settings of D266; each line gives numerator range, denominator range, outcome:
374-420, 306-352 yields 1.09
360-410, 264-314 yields 1.18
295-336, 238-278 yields 1.17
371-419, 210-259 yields 1.08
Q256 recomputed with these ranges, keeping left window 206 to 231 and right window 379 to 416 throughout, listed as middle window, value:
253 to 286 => 4.5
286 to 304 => -0.4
